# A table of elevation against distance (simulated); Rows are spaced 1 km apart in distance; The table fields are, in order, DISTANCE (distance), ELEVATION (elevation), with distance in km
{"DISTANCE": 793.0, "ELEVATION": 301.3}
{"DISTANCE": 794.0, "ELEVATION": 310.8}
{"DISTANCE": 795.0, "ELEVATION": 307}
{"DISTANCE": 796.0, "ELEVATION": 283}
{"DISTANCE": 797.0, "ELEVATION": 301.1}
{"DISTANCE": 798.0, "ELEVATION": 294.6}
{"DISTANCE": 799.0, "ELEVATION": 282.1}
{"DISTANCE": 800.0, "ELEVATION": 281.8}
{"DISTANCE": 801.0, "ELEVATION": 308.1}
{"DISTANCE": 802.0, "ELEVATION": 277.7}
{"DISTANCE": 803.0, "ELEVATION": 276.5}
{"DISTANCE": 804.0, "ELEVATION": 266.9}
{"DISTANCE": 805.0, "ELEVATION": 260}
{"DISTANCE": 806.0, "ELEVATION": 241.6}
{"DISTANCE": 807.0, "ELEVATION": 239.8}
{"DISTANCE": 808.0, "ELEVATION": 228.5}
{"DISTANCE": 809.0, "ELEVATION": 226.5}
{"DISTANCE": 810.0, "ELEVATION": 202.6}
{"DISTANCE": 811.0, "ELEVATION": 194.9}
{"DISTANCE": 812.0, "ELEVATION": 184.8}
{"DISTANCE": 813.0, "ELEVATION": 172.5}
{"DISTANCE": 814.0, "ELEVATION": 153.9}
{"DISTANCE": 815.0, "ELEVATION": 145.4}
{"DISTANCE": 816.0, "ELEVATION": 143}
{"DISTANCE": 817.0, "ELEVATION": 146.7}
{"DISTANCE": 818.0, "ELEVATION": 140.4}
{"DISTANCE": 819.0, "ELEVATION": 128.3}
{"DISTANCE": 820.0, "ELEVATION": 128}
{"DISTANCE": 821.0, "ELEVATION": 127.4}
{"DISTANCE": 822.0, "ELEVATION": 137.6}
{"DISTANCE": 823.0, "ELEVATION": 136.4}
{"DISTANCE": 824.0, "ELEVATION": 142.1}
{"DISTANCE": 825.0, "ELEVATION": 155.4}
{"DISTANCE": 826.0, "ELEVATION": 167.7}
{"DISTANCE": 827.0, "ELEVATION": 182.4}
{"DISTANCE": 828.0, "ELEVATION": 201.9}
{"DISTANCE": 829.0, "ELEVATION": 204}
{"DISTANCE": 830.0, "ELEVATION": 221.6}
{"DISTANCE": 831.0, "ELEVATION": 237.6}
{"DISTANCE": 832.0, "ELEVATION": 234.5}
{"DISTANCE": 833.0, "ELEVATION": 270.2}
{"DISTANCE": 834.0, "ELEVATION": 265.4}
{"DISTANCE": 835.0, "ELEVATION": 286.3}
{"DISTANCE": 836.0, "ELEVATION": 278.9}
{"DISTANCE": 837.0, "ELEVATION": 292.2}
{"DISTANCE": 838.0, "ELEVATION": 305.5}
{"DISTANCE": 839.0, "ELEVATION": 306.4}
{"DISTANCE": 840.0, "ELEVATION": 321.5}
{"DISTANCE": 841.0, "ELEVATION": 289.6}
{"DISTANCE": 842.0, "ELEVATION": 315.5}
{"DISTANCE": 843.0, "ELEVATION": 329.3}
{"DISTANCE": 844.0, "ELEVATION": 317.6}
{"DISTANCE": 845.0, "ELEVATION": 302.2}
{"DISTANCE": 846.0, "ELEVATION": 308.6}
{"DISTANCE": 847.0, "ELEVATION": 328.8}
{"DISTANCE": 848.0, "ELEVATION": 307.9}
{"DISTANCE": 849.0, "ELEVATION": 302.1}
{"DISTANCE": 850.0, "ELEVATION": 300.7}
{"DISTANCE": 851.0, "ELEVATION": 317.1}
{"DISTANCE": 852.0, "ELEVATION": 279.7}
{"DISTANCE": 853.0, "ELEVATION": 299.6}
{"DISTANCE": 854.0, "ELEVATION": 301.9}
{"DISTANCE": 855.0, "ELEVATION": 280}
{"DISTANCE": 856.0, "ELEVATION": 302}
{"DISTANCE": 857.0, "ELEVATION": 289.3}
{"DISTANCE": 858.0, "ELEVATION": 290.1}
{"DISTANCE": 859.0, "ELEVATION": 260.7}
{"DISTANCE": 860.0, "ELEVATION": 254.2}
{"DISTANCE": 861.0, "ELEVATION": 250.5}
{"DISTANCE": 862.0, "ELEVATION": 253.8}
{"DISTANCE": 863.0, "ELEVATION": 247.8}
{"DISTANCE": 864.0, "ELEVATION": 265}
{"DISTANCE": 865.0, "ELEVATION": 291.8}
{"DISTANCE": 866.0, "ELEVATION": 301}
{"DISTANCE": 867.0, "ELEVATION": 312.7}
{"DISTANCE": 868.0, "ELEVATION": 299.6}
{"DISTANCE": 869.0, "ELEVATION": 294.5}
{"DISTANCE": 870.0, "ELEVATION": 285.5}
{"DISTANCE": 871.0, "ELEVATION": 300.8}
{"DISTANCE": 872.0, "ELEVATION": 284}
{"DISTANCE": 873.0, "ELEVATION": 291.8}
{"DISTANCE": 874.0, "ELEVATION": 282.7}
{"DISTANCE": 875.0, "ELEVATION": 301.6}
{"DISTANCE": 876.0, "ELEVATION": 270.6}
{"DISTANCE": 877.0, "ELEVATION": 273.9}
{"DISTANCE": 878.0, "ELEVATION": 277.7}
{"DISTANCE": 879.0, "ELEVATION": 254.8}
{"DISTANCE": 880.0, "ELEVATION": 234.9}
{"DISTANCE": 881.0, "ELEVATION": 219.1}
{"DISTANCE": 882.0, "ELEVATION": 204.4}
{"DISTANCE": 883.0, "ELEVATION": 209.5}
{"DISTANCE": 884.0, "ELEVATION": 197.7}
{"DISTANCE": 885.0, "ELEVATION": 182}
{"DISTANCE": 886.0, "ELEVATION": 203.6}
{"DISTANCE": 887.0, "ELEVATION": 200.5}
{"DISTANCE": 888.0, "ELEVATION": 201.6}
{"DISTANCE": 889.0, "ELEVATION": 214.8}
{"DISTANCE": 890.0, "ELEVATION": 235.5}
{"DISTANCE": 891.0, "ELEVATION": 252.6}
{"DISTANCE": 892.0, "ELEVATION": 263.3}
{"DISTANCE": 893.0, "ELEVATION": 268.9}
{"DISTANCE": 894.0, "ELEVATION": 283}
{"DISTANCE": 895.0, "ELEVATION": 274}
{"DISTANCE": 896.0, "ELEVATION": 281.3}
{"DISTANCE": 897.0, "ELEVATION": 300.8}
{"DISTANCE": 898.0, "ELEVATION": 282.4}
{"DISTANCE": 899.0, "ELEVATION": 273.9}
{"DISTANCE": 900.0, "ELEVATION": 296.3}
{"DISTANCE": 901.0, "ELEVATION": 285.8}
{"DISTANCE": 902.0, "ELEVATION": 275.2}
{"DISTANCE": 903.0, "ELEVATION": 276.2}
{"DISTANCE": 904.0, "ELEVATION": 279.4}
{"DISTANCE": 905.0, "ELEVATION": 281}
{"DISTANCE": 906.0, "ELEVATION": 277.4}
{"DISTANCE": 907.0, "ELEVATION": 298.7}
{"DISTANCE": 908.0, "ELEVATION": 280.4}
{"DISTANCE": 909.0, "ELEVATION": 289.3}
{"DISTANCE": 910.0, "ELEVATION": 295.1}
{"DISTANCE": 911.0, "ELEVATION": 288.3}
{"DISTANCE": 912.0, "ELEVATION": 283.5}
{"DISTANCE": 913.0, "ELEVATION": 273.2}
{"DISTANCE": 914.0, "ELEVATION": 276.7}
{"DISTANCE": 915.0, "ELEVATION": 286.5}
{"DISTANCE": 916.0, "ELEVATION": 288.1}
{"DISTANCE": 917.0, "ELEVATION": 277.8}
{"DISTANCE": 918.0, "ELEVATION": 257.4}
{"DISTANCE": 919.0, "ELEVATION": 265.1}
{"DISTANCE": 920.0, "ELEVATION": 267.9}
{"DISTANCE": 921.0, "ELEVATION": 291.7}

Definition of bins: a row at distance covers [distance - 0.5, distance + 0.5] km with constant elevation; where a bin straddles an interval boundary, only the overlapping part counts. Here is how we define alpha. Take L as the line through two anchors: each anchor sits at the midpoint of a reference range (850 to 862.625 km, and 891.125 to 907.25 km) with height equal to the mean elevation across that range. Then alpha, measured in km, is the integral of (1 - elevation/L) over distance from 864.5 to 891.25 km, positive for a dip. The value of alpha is 2.5 km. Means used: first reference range 282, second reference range 280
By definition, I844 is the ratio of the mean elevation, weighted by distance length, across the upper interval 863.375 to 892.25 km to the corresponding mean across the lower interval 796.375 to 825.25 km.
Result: 1.2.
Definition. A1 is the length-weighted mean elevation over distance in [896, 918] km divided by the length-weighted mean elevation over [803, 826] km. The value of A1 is 1.6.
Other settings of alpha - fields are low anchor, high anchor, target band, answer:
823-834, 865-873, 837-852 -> -4.4 km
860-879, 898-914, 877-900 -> 3.2 km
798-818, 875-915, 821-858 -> -4.0 km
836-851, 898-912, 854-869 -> 1.1 km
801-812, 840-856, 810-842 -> 8.1 km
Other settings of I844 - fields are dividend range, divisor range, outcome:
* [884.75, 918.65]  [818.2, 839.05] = 1.29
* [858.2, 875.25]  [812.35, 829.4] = 1.83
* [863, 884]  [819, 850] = 1.10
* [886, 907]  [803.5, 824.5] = 1.48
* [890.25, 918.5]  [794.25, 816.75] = 1.17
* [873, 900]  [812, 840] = 1.26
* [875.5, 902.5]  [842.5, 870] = 0.85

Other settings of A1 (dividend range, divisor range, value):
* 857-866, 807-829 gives 1.61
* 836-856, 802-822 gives 1.60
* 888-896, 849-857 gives 0.86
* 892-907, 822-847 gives 1.11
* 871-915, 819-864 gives 1.03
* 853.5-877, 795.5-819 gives 1.25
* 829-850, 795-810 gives 1.08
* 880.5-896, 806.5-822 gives 1.35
